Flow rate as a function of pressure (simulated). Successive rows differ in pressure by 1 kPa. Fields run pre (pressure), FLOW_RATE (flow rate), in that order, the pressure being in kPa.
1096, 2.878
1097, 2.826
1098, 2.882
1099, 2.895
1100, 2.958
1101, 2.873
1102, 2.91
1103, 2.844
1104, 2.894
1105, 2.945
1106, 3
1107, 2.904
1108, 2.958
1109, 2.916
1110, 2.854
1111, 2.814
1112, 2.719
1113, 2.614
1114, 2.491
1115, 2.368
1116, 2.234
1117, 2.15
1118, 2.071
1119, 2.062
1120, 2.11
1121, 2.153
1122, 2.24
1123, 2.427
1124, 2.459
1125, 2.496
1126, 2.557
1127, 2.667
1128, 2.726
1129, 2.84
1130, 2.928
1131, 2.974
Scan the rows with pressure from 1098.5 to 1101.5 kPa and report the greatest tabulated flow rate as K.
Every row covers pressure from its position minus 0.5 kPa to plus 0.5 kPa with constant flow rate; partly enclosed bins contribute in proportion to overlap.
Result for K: 2.958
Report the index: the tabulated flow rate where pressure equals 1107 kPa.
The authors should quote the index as 2.904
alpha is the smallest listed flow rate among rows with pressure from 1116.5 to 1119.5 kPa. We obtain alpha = 2.062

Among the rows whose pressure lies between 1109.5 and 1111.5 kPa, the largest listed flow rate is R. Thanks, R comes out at 2.854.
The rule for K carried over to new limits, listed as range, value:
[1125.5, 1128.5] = 2.726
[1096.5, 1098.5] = 2.882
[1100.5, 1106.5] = 3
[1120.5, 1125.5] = 2.496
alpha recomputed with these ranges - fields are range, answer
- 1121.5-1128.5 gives 2.24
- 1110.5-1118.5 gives 2.071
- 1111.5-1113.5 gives 2.614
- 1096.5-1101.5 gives 2.826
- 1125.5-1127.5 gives 2.557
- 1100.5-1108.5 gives 2.844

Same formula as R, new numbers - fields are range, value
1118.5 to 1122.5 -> 2.24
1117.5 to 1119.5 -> 2.071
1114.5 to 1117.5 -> 2.368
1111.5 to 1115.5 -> 2.719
